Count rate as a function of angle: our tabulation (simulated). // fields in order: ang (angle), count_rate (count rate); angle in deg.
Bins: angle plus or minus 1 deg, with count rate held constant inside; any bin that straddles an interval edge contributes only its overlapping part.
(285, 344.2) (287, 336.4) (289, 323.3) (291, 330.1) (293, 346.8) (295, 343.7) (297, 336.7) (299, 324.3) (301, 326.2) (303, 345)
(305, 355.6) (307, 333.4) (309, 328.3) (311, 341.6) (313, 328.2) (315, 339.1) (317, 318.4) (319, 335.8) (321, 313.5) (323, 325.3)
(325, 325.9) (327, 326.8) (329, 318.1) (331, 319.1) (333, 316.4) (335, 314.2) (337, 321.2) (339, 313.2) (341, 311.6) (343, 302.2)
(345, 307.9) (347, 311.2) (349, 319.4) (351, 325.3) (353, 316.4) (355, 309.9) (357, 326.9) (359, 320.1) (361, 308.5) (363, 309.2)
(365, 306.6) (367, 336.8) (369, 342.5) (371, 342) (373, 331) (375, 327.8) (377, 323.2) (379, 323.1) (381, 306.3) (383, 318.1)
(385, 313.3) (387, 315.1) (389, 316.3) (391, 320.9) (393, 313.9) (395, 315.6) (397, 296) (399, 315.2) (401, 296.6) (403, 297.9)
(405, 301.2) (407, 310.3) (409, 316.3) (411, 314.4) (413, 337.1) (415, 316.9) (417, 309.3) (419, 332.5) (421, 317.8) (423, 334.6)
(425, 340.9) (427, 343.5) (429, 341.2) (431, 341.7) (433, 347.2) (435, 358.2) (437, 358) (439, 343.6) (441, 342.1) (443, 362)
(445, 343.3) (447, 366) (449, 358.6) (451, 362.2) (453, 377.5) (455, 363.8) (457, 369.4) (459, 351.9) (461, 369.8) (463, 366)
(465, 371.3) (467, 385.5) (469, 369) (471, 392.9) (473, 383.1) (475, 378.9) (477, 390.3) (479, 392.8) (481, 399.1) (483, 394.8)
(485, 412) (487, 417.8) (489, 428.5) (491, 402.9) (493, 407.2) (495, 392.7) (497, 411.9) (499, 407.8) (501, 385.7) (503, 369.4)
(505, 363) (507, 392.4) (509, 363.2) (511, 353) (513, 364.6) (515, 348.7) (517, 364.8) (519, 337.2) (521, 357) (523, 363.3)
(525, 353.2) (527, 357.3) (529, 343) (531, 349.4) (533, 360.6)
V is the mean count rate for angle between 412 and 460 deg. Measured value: 347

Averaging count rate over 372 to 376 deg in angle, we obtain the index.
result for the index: 329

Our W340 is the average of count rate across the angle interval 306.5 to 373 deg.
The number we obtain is 322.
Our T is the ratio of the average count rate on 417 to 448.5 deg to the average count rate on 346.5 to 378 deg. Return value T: 1.1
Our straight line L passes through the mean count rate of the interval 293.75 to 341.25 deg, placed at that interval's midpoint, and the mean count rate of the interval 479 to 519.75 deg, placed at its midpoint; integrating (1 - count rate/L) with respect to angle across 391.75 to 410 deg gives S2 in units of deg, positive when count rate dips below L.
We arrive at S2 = 2.4 deg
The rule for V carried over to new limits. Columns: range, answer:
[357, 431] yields 320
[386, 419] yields 313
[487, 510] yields 394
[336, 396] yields 319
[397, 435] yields 323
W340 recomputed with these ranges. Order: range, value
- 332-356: 314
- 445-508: 384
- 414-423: 321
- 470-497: 400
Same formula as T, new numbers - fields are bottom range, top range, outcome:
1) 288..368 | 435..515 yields 1.17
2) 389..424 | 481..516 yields 1.24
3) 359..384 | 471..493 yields 1.24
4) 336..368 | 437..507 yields 1.21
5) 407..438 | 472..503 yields 1.20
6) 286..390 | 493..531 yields 1.14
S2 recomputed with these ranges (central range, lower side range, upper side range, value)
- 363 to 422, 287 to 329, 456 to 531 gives 5.9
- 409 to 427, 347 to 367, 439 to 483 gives 1.2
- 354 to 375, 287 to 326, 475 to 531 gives 1.4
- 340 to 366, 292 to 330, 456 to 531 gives 2.2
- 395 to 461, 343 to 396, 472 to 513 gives 3.2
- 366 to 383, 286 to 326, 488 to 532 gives 0.9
